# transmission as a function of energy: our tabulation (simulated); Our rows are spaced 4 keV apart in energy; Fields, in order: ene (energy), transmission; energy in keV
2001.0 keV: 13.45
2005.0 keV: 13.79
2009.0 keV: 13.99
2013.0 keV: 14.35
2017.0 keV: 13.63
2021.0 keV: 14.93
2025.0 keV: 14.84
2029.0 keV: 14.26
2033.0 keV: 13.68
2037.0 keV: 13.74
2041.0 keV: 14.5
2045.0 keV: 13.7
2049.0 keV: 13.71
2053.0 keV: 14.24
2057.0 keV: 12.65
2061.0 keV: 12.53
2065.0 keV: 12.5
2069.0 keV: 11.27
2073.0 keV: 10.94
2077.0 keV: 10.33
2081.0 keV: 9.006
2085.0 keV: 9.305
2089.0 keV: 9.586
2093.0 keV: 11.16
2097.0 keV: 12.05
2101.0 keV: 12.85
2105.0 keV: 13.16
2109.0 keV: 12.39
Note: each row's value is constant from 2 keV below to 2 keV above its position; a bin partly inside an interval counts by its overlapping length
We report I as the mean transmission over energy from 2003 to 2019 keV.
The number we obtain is 13.9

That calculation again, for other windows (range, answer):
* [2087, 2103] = 11.4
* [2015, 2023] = 14.3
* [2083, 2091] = 9.45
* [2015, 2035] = 14.3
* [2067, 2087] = 10.2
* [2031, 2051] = 13.9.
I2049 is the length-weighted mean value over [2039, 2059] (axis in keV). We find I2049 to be 13.8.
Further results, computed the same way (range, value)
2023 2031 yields 14.6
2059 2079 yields 11.5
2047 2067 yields 13.1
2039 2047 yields 14.1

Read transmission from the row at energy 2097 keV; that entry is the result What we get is 12.05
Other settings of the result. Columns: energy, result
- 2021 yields 14.93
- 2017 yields 13.63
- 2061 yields 12.53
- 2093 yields 11.16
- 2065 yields 12.5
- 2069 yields 11.27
